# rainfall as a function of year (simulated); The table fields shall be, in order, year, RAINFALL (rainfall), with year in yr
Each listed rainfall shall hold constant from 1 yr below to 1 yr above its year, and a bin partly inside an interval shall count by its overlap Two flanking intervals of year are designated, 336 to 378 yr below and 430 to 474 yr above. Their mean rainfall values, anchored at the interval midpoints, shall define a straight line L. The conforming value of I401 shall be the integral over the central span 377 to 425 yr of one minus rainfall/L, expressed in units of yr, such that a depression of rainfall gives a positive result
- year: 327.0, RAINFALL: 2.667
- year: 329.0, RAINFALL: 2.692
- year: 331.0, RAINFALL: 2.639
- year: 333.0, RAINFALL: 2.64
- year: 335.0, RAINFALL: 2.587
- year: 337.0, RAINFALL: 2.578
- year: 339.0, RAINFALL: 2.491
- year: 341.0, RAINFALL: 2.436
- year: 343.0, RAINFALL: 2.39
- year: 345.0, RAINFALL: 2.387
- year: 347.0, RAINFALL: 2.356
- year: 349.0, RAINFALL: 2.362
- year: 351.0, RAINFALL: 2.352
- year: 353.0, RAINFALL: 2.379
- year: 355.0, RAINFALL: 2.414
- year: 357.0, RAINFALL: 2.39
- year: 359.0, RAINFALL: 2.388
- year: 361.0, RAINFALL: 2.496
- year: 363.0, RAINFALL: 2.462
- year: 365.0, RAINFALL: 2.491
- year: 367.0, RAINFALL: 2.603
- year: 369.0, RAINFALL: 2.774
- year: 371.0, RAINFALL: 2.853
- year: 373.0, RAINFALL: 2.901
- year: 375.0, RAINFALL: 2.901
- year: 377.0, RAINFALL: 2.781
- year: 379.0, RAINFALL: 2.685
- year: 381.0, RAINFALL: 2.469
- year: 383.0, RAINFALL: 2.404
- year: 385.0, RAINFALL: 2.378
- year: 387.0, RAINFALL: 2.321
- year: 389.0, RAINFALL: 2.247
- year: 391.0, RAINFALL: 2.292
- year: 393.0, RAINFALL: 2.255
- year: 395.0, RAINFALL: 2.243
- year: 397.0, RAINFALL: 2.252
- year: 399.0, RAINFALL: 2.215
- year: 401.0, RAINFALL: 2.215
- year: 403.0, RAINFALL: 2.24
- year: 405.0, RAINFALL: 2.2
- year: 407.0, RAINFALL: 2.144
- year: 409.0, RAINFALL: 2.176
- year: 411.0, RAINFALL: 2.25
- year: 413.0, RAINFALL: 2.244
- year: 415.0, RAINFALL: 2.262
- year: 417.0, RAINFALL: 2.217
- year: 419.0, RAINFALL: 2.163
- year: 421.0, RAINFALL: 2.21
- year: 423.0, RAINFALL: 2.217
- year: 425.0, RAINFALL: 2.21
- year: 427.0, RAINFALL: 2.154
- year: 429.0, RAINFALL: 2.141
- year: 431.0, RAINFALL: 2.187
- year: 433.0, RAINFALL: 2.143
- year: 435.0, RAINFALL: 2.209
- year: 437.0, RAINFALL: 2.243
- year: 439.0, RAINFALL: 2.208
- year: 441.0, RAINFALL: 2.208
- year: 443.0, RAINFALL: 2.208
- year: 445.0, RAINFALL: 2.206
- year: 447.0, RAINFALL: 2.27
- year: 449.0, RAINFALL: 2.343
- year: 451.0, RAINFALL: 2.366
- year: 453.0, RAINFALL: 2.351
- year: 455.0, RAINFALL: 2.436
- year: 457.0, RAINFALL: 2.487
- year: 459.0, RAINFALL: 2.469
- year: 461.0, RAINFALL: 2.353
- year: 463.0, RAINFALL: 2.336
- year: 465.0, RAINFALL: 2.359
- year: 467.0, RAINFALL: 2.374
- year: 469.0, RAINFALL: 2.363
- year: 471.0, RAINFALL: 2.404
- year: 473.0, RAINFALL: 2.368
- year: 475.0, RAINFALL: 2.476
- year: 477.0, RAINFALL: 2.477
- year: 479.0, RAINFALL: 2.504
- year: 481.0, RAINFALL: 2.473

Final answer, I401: 2.9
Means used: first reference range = 2.53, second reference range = 2.31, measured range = 2.28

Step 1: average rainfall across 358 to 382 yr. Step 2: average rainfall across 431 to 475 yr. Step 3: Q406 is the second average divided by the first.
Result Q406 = 0.9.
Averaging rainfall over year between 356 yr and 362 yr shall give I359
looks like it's 2.42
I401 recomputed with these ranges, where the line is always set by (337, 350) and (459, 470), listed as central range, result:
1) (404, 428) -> 1.8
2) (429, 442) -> 1.0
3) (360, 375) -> -1.6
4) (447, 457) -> 0.0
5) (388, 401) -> 0.8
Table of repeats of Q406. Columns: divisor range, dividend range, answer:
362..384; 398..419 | 0.83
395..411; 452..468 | 1.08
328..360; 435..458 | 0.93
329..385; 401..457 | 0.88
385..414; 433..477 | 1.04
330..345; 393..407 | 0.88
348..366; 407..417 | 0.92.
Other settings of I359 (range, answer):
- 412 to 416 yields 2.25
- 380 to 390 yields 2.36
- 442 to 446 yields 2.21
